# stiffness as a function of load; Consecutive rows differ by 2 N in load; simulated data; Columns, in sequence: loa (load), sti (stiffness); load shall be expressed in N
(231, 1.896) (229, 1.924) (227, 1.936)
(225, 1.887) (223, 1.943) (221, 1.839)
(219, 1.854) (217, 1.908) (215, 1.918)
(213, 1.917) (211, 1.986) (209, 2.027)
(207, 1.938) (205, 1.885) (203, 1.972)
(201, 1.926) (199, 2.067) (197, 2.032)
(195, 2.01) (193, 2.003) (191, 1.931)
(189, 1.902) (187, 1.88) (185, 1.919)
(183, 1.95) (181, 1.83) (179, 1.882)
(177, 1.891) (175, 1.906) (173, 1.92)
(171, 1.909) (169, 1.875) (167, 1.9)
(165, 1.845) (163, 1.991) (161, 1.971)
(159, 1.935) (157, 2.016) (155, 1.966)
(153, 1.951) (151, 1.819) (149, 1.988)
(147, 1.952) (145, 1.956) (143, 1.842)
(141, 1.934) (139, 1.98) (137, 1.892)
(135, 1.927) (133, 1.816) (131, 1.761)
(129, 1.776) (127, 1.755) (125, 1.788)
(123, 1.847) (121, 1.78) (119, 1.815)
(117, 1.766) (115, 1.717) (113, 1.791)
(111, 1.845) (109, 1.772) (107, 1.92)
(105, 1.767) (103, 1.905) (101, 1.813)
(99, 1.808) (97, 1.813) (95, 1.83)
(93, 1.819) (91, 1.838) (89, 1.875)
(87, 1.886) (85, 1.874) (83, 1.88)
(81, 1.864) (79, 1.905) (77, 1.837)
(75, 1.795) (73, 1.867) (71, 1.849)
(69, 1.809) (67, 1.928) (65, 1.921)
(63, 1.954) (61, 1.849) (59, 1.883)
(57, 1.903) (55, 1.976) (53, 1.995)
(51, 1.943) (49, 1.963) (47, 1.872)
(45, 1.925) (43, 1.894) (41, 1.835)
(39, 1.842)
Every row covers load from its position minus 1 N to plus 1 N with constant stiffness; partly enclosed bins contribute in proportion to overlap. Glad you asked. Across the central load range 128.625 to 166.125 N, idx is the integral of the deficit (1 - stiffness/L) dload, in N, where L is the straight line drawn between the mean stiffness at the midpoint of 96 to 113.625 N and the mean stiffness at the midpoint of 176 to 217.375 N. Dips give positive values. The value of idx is -0.7 N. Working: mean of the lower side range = 1.83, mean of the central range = 1.91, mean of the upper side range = 1.94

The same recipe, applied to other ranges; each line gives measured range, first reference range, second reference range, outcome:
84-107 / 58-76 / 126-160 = 0.49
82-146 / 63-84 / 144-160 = 2.44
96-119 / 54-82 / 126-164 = 1.01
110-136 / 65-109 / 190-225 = 1.13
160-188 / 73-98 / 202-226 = -0.06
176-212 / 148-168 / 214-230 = -0.54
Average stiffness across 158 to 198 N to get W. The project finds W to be 1.92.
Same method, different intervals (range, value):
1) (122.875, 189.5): 1.9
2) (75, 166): 1.86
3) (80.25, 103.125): 1.85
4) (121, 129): 1.79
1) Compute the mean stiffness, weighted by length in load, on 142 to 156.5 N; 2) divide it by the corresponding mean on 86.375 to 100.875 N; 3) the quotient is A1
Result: 1.05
